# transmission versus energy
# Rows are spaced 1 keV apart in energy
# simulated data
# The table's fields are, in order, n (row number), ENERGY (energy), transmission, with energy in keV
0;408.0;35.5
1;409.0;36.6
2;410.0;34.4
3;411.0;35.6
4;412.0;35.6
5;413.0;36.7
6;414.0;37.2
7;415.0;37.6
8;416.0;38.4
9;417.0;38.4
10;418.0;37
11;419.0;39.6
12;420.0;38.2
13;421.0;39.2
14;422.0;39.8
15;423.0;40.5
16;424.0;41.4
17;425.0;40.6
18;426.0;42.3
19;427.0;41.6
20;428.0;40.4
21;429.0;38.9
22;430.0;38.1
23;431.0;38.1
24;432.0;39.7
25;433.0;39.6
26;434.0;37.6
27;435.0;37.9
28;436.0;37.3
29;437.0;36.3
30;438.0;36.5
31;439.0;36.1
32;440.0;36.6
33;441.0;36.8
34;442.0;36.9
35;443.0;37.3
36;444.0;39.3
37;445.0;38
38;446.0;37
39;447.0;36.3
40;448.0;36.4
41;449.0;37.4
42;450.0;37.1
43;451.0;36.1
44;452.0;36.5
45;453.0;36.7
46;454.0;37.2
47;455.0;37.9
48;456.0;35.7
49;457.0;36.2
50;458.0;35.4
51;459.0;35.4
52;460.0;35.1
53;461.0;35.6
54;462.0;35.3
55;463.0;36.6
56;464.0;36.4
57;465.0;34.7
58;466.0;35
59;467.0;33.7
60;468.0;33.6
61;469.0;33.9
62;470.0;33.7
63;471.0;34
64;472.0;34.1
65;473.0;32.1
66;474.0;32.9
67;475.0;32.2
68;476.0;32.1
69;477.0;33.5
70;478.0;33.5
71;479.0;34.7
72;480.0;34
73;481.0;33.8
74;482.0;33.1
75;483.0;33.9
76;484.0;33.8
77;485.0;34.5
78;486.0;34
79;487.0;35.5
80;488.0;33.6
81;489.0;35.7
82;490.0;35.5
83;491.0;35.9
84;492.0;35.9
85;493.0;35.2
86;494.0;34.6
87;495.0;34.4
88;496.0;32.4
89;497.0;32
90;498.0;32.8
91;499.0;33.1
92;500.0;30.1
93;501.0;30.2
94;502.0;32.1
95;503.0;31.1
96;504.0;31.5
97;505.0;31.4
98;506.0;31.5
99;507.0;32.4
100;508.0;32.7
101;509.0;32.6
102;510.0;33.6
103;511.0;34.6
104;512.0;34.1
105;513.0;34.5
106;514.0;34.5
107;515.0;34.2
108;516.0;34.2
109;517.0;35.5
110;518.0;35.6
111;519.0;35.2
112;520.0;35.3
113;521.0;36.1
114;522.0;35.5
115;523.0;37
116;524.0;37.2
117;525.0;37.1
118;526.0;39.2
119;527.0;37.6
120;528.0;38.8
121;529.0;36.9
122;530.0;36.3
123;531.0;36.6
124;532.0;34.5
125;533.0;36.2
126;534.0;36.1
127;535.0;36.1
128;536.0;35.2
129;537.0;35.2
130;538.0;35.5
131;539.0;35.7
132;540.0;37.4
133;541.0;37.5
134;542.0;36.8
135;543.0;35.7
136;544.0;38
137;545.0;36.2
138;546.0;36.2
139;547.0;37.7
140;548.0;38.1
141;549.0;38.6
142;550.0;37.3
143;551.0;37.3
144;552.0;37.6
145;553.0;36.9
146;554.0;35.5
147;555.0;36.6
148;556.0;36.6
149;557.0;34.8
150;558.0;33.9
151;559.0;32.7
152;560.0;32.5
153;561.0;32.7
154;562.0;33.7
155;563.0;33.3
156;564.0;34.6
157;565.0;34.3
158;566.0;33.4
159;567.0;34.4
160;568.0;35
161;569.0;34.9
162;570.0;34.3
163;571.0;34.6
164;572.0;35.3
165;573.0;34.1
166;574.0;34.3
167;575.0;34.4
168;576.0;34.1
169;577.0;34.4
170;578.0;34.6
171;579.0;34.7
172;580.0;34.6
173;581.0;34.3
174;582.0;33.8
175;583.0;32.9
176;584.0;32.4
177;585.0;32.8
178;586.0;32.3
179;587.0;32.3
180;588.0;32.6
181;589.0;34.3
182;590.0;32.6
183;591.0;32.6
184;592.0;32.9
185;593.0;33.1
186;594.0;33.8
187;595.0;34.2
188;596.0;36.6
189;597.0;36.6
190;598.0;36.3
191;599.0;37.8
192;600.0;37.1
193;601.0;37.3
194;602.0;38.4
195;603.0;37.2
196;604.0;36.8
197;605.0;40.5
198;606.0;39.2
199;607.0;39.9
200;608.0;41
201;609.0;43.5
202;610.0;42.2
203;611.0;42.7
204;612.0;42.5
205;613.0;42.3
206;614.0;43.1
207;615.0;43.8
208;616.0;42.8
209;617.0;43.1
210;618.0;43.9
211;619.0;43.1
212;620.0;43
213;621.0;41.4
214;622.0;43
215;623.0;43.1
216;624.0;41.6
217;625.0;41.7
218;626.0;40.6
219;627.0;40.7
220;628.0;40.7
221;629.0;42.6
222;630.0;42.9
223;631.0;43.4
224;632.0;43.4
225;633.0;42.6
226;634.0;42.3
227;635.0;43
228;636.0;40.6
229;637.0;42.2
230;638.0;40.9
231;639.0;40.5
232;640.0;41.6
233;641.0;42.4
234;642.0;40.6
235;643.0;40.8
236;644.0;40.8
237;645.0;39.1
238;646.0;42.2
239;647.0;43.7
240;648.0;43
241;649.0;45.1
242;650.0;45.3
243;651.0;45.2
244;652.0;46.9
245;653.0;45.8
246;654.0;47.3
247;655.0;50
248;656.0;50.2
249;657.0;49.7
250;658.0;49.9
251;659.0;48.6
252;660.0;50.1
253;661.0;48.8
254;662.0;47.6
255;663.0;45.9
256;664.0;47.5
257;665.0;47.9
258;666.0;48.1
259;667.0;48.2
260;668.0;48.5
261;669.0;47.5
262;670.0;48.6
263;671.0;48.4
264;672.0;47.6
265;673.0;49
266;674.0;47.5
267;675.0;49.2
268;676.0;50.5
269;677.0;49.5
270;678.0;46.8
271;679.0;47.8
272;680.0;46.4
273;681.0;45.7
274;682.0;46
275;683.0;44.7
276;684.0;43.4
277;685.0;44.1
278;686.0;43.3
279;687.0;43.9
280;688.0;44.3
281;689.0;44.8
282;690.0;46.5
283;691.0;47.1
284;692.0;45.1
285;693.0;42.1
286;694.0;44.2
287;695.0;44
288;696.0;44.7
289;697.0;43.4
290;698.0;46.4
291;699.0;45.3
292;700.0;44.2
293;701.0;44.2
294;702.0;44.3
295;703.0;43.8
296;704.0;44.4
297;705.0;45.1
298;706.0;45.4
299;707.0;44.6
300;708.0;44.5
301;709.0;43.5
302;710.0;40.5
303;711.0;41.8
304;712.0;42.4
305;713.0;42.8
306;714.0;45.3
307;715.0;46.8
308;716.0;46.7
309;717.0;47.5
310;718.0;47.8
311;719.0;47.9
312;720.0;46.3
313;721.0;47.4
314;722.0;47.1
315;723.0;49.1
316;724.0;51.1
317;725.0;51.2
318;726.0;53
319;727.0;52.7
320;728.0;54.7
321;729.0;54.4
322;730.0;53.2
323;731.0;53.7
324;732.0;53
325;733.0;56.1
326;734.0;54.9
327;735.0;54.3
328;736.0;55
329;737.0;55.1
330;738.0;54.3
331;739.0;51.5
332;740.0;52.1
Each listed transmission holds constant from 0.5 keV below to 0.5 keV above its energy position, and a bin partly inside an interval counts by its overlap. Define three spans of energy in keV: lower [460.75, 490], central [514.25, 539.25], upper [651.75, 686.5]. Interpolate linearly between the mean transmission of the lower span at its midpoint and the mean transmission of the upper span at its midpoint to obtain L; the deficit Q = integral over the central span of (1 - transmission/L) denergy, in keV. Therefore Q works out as 1.07 keV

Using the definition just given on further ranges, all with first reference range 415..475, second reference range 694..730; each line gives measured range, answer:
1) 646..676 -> -2.0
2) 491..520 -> 4.3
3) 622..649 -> 1.2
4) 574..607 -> 5.6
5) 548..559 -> 1.2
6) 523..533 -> 0.7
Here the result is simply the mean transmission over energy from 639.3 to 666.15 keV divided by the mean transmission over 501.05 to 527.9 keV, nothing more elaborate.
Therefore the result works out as 1.32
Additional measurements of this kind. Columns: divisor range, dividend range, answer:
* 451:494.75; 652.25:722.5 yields 1.33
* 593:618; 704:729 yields 1.19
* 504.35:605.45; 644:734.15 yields 1.33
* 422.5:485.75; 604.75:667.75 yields 1.21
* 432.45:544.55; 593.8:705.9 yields 1.24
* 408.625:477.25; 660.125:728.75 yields 1.26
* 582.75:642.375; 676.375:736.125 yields 1.19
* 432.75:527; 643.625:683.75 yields 1.35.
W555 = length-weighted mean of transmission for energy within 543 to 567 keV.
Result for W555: 35.6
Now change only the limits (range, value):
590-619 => 38.9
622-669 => 44.4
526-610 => 35.7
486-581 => 34.9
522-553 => 36.8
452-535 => 34.6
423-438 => 39.2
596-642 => 41.2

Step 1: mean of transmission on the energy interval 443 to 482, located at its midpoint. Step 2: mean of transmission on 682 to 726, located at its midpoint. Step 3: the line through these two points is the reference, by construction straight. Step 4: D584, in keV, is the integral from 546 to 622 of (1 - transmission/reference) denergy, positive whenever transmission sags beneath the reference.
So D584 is 7.0 keV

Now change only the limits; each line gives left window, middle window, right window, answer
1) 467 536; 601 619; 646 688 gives 0.6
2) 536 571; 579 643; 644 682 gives 4.1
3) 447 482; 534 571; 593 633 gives 2.6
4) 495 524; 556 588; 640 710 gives 3.5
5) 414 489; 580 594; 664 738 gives 3.1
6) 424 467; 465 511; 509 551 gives 4.2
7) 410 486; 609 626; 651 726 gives 0.3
